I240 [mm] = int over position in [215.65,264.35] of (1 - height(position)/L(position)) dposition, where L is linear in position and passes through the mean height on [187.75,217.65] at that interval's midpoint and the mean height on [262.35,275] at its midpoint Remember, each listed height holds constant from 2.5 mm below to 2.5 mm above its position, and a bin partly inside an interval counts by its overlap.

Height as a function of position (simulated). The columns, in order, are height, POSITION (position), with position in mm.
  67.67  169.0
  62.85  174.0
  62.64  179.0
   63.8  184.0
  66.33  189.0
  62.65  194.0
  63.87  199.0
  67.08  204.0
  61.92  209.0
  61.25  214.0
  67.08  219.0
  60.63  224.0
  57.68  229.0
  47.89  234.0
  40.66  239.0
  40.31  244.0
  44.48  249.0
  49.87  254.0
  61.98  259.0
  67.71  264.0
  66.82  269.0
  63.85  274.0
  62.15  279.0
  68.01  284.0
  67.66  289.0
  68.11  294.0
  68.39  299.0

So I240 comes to 8.9 mm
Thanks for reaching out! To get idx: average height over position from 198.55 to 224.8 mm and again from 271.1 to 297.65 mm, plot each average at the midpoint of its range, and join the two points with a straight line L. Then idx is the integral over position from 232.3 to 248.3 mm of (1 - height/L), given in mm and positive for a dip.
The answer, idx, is 5.4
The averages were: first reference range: 63.8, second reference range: 66.1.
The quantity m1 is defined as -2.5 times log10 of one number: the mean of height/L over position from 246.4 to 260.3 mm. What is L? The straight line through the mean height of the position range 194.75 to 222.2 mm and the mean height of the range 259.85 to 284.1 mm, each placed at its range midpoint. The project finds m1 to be 0.26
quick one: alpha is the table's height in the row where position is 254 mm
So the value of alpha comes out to 49.87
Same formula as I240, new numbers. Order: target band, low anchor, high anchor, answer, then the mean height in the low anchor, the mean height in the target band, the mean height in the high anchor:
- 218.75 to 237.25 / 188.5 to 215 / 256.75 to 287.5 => 2.24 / 63.8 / 56.5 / 65.2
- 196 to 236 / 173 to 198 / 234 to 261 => -3.93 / 63.7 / 61.1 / 47.2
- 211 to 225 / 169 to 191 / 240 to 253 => -2.99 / 64.3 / 63.2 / 43.1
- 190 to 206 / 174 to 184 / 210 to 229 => -0.51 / 63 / 64.6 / 62.2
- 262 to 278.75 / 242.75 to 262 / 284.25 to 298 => -2.06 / 50.2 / 65.5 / 68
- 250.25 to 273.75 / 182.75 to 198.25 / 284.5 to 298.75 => 2.11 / 64.3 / 60.9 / 68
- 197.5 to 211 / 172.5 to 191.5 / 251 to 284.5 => -0.18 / 64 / 64.4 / 62.3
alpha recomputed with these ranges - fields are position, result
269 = 66.82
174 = 62.85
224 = 60.63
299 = 68.39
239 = 40.66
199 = 63.87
